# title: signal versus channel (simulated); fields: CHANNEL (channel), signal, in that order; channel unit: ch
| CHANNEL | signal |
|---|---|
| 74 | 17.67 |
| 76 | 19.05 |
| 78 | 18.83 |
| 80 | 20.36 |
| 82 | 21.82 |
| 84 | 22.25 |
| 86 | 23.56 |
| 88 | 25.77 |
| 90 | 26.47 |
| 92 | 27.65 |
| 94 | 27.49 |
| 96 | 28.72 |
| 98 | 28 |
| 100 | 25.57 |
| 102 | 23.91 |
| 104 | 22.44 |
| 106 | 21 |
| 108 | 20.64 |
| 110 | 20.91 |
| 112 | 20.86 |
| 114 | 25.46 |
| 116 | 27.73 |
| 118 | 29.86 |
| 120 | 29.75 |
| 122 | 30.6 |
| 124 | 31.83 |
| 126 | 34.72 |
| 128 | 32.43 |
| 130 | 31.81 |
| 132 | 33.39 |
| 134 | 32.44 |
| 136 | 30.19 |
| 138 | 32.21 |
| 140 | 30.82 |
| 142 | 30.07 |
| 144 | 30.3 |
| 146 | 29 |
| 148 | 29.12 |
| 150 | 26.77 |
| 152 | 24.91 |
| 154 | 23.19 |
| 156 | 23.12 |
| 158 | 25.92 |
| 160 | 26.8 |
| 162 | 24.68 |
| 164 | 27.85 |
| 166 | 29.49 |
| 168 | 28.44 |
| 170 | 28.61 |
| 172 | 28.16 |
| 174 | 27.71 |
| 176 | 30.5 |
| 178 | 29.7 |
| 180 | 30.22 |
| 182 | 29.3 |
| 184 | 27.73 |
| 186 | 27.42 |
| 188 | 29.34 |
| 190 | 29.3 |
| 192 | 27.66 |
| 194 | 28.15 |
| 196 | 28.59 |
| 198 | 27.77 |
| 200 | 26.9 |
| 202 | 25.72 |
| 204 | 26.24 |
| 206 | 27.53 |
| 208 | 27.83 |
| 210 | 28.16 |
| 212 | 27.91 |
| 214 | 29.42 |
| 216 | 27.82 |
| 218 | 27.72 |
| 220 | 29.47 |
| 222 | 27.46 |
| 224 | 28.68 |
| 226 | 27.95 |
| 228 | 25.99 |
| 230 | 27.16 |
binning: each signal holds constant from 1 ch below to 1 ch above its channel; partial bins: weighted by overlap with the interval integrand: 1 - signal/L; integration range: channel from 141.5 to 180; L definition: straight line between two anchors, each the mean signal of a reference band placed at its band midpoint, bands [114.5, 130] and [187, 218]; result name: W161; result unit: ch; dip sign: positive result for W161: 2.3 ch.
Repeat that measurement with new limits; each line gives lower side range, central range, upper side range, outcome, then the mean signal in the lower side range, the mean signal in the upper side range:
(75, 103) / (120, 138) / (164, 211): -4.3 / 24.2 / 28.3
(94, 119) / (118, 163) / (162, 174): -4.7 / 24.7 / 28.1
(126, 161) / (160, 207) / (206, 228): 0.8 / 29.1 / 28.1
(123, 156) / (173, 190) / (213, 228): 0.0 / 30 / 28.2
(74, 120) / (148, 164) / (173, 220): 0.6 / 24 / 28.2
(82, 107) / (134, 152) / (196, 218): -2.4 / 25.1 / 27.6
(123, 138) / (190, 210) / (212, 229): 1.1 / 32.4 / 28.1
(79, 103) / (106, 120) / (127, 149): 1.8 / 25.1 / 31.1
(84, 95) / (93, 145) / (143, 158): -3.9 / 25.8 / 26.6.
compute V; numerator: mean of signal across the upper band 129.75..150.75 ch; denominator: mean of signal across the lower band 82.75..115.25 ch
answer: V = 1.3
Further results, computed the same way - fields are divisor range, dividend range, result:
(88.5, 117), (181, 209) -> 1.12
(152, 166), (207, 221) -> 1.11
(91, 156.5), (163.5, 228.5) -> 1.01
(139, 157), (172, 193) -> 1.05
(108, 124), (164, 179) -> 1.09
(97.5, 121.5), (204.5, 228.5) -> 1.13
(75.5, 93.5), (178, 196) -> 1.24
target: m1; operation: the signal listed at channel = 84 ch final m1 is 22.25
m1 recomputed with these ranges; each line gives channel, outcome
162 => 24.68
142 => 30.07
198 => 27.77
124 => 31.83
